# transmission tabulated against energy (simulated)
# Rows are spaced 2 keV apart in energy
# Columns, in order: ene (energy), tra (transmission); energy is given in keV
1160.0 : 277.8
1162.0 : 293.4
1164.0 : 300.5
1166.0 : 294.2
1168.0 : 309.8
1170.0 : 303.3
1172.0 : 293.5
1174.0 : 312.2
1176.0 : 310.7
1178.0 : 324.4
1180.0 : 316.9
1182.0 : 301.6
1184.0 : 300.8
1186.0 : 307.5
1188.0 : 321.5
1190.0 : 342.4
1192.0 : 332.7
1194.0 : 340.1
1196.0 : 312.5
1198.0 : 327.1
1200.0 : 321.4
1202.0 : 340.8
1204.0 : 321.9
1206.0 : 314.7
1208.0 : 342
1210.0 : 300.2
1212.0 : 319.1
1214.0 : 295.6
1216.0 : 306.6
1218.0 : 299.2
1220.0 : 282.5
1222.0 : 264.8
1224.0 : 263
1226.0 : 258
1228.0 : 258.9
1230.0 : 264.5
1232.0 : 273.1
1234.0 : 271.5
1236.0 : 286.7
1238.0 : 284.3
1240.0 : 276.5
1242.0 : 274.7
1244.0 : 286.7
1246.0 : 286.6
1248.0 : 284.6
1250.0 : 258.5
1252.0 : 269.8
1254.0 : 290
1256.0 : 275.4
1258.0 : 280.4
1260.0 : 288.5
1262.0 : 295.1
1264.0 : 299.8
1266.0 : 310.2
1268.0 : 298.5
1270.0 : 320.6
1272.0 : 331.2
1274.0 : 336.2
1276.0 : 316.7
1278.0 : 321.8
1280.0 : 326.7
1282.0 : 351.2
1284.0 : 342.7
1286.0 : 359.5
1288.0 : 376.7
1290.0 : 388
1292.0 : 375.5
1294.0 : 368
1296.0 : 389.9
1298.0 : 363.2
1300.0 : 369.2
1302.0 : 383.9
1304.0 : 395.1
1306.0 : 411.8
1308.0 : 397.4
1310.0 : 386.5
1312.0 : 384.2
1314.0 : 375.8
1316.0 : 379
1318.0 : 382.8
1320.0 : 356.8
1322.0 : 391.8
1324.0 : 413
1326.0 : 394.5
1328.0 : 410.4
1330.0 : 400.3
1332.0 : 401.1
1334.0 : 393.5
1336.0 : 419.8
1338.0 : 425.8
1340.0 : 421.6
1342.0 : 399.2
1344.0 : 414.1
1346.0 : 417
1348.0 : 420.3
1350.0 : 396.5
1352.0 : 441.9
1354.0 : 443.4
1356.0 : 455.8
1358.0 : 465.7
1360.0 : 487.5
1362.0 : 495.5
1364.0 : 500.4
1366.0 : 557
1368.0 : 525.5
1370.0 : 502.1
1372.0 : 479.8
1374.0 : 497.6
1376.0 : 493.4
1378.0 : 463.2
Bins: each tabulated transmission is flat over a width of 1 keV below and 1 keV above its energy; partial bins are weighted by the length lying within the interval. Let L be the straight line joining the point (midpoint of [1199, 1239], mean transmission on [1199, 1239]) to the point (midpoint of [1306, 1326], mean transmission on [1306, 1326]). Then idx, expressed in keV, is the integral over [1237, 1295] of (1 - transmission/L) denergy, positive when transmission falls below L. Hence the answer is 4.6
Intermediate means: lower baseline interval 293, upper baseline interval 387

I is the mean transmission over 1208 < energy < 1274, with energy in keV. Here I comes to 288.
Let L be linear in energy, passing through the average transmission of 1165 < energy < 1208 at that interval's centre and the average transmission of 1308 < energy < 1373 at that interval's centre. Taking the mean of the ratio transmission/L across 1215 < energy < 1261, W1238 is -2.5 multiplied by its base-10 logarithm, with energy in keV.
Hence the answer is 0.265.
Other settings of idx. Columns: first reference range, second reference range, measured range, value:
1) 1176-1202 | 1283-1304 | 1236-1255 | 3.8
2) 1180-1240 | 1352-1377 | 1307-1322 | 1.7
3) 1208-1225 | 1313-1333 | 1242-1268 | 3.4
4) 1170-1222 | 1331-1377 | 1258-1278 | 3.6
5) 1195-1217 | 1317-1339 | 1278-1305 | 0.6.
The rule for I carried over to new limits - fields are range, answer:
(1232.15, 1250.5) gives 279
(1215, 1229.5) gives 276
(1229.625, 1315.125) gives 327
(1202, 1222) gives 308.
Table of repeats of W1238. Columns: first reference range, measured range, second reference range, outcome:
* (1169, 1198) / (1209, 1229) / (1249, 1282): 0.09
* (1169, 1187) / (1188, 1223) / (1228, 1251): -0.08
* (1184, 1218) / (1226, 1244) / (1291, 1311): 0.24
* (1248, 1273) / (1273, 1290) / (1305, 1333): -0.05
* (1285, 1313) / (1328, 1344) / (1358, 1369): 0.11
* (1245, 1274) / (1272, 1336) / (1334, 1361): -0.04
